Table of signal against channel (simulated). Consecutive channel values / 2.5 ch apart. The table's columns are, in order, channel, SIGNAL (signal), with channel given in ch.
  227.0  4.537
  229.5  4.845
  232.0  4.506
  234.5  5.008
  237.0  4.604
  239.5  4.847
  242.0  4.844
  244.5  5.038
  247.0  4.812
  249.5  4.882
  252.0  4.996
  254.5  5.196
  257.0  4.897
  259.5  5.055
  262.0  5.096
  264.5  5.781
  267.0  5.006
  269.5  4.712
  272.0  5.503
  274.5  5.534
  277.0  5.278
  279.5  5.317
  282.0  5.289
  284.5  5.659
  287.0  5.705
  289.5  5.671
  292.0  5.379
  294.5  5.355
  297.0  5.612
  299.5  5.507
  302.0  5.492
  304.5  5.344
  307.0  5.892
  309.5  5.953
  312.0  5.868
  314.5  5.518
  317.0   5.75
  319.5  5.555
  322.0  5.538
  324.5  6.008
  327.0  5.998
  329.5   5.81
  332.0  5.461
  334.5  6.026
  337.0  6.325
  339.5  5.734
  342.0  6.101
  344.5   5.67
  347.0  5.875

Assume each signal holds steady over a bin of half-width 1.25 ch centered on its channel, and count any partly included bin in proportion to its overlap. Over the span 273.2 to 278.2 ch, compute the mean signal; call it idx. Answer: 5.41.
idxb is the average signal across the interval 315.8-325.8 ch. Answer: 5.71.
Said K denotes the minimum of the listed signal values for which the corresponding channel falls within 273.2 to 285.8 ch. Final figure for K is 5.278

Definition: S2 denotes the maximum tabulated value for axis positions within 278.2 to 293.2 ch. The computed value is 5.705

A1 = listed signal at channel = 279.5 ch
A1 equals 5.317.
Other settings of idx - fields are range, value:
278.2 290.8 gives 5.53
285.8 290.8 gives 5.68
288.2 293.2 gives 5.53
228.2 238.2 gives 4.74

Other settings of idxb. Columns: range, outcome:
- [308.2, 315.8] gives 5.78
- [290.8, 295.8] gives 5.37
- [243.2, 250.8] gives 4.91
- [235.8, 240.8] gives 4.73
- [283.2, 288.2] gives 5.68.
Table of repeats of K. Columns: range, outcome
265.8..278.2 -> 4.712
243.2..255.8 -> 4.812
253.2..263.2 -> 4.897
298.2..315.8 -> 5.344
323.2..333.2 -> 5.461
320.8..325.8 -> 5.538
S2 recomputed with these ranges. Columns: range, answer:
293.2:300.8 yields 5.612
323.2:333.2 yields 6.008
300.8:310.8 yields 5.953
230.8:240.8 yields 5.008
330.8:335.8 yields 6.026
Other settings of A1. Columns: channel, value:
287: 5.705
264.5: 5.781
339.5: 5.734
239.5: 4.847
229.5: 4.845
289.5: 5.671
